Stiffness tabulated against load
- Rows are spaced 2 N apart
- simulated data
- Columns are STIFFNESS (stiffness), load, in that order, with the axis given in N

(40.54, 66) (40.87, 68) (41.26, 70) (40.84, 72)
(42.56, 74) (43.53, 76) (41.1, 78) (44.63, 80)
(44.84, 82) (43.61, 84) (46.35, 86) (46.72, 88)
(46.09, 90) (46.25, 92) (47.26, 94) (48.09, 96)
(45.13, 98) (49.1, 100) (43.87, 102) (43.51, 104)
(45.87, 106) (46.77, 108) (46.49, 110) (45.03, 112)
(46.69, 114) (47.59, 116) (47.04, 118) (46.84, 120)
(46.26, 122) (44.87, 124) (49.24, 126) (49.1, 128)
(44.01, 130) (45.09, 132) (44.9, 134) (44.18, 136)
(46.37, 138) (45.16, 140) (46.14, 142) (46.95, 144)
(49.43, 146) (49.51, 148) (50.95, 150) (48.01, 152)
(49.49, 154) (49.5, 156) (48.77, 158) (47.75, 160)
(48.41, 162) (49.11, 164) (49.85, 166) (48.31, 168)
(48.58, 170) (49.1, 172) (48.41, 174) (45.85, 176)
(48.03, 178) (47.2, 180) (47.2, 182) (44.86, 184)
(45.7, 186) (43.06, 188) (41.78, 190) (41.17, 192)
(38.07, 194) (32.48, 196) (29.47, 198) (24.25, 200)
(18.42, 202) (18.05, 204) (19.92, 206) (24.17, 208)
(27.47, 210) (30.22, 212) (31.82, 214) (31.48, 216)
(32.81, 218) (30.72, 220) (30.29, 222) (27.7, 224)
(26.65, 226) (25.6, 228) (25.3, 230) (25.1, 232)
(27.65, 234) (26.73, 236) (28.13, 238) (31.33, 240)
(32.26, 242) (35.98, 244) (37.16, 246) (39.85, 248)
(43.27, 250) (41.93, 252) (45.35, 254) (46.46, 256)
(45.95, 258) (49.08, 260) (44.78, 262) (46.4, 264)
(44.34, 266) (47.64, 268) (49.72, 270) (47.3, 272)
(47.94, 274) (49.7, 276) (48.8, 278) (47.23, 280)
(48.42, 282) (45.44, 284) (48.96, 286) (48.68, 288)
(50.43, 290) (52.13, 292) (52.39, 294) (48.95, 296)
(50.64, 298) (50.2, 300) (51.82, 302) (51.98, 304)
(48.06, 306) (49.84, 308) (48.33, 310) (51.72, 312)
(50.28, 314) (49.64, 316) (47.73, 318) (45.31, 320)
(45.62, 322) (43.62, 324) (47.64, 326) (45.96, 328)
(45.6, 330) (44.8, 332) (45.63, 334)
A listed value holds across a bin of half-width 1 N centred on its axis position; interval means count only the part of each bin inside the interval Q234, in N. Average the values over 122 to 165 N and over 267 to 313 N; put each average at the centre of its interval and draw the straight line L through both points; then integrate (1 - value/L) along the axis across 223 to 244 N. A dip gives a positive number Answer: 8.9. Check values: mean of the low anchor 47.4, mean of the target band 28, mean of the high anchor 49.4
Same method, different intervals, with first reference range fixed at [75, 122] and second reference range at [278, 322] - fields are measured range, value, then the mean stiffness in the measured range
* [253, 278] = 0.8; 47.1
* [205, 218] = 5.4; 27.9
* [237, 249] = 3.5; 34.1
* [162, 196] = 1.1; 45.7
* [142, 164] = -1.0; 48.8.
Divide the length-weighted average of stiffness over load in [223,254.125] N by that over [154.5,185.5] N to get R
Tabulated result 0.67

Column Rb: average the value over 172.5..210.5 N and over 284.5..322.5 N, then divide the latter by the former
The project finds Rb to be 1.4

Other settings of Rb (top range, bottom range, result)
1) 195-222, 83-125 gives 0.59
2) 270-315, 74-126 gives 1.08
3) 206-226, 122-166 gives 0.61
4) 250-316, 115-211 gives 1.12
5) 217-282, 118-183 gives 0.81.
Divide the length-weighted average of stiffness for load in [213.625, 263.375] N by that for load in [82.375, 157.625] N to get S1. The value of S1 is 0.74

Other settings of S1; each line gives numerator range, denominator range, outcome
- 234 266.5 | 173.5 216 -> 1.12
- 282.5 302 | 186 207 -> 1.59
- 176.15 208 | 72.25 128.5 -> 0.78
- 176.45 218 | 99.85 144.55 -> 0.75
